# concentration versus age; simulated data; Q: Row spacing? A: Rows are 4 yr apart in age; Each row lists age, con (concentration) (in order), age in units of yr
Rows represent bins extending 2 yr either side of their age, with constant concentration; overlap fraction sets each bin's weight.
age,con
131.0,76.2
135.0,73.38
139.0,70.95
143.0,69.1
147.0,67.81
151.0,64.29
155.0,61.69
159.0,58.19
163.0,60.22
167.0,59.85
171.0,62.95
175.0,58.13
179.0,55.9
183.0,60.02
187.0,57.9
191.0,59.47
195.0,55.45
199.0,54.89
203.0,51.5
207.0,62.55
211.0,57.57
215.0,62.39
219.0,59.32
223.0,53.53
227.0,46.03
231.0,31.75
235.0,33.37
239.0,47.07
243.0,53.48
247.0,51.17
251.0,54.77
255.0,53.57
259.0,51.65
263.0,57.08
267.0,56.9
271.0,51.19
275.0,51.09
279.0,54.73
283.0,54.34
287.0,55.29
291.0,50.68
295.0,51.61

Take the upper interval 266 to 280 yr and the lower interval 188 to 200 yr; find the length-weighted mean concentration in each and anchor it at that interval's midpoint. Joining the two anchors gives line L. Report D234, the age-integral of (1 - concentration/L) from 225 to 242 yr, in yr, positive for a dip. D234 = 4.52 yr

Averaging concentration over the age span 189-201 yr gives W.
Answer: 56.6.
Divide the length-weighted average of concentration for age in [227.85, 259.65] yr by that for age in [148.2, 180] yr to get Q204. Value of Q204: 0.78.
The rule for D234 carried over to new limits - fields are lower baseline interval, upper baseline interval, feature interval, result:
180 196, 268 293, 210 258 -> 4.7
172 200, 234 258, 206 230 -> -1.0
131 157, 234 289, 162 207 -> 3.5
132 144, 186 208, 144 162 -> 1.3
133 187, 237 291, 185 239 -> 5.3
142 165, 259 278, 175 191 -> 0.7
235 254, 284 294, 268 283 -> -0.3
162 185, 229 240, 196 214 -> -3.6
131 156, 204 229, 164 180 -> 1.1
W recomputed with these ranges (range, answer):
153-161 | 59.9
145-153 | 66.1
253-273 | 54.1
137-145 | 70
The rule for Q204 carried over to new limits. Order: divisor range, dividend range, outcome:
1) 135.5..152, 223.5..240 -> 0.59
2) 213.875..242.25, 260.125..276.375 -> 1.14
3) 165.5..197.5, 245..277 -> 0.91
